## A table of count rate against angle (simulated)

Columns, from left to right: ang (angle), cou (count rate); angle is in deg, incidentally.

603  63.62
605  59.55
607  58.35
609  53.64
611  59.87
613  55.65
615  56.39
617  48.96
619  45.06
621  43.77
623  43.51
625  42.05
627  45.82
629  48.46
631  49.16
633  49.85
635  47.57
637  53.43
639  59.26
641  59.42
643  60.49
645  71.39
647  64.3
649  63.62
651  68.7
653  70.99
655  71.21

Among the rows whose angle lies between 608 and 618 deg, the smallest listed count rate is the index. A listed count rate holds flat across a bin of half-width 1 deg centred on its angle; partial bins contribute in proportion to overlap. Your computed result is 48.96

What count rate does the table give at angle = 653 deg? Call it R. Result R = 70.99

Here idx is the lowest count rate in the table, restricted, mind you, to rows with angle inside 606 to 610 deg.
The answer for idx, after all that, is 53.64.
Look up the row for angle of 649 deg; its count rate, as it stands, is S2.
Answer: 63.62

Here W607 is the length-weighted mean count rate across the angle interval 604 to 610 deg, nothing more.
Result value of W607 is 57.2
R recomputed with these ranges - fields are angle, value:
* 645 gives 71.39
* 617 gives 48.96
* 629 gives 48.46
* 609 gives 53.64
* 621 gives 43.77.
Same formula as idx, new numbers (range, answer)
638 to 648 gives 59.26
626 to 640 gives 45.82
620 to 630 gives 42.05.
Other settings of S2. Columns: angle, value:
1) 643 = 60.49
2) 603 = 63.62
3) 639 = 59.26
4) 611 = 59.87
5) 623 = 43.51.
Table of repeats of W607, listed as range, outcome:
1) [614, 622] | 48.5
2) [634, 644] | 56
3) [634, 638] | 50.5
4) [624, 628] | 43.9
